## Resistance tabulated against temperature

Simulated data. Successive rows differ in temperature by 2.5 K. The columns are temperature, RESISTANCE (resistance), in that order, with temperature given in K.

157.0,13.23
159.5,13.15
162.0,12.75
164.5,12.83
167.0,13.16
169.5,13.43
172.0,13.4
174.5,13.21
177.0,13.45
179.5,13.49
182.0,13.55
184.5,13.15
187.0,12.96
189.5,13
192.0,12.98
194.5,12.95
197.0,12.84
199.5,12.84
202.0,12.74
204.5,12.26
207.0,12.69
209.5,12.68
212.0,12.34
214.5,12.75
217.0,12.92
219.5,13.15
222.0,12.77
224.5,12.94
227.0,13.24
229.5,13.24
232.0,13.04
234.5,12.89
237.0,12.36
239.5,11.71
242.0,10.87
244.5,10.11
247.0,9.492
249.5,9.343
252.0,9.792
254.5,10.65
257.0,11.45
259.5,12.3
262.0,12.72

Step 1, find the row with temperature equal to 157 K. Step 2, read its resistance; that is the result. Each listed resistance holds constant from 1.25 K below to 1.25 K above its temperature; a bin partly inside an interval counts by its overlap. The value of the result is 13.23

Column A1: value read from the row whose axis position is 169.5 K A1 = 13.43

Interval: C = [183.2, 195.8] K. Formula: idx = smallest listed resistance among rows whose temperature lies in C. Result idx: 12.95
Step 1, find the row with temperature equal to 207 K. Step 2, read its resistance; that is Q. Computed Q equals 12.69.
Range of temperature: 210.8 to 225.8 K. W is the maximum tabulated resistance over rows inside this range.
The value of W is 13.15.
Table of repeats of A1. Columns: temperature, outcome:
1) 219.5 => 13.15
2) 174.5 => 13.21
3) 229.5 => 13.24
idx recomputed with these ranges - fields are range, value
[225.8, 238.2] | 12.36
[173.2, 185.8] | 13.15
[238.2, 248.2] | 9.492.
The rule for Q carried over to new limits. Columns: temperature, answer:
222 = 12.77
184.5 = 13.15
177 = 13.45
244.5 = 10.11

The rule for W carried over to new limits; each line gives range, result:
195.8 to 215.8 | 12.84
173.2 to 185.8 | 13.55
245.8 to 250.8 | 9.492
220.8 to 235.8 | 13.24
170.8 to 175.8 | 13.4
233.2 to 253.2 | 12.89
